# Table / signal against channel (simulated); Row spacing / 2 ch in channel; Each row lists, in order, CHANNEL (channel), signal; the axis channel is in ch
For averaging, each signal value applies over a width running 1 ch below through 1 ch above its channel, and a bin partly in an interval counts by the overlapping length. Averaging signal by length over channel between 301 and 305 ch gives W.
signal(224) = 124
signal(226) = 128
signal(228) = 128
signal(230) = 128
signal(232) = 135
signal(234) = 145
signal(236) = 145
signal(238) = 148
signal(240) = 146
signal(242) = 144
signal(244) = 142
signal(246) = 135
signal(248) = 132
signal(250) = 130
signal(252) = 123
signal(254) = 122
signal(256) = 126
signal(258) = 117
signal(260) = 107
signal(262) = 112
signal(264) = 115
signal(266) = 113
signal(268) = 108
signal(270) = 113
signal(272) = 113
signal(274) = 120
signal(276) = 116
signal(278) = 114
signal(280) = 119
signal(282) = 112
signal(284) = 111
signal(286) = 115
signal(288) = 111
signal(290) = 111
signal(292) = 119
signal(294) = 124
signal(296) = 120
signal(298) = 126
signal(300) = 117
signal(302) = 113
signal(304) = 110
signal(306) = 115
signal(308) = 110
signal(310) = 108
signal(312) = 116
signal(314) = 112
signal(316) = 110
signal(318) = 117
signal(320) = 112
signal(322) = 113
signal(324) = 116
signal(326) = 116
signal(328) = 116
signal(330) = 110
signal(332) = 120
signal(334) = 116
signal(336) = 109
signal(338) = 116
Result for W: 112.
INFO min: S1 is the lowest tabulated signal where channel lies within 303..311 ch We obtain 108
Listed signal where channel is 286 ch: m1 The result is 115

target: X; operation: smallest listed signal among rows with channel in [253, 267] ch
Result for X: 107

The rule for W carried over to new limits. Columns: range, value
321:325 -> 114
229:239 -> 140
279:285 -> 114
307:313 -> 111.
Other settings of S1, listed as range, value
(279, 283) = 112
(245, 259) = 117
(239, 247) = 135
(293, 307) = 110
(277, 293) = 111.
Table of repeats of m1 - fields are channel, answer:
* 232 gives 135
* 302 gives 113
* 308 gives 110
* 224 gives 124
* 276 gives 116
